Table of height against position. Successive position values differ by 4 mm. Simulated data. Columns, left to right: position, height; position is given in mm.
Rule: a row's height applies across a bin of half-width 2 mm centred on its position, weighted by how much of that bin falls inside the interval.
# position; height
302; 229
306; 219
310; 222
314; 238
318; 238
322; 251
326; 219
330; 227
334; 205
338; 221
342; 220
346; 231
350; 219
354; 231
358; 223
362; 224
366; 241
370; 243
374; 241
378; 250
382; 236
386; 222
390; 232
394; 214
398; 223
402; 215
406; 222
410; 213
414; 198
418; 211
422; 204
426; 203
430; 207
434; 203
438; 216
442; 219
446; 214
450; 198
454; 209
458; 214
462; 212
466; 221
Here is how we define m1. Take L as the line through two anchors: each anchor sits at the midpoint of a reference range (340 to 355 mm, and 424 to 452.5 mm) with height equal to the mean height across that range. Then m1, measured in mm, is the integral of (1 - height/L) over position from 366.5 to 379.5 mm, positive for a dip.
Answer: -1.4 mm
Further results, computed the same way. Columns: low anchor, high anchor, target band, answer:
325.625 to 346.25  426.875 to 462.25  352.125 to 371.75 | -1.3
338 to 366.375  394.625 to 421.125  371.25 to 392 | -1.6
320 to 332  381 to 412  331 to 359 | 1.0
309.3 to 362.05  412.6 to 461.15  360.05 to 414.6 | -2.6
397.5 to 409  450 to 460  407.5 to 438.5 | 1.2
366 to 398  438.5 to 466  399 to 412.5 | 0.6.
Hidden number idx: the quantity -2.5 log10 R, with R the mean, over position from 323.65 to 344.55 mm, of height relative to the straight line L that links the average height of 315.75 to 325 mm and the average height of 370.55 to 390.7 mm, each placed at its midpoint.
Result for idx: 0.10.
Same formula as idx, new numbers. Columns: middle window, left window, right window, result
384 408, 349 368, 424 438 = -0.023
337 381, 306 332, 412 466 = -0.037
